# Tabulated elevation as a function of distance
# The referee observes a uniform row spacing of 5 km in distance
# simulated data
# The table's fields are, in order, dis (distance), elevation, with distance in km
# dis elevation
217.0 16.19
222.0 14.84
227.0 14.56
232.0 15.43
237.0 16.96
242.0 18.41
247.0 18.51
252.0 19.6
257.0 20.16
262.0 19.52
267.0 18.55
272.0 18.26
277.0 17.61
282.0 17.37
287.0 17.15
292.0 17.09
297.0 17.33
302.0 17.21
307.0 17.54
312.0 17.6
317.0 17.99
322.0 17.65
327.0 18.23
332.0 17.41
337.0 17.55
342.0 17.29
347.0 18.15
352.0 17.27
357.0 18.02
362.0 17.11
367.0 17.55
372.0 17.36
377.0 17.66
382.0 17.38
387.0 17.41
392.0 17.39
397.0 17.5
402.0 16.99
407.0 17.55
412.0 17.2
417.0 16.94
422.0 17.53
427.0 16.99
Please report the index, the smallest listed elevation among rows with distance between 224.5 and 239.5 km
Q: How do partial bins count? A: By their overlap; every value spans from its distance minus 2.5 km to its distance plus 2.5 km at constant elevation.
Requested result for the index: 14.56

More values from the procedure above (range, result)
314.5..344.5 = 17.29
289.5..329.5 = 17.09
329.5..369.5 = 17.11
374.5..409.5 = 16.99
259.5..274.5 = 18.26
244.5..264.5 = 18.51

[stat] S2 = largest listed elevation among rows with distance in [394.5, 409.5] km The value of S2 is 17.55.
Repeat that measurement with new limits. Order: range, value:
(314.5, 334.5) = 18.23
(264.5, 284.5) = 18.55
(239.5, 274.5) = 20.16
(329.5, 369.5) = 18.15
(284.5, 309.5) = 17.54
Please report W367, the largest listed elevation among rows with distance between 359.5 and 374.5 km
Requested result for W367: 17.55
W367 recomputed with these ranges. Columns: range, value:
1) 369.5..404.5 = 17.66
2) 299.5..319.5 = 17.99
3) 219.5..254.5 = 19.6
